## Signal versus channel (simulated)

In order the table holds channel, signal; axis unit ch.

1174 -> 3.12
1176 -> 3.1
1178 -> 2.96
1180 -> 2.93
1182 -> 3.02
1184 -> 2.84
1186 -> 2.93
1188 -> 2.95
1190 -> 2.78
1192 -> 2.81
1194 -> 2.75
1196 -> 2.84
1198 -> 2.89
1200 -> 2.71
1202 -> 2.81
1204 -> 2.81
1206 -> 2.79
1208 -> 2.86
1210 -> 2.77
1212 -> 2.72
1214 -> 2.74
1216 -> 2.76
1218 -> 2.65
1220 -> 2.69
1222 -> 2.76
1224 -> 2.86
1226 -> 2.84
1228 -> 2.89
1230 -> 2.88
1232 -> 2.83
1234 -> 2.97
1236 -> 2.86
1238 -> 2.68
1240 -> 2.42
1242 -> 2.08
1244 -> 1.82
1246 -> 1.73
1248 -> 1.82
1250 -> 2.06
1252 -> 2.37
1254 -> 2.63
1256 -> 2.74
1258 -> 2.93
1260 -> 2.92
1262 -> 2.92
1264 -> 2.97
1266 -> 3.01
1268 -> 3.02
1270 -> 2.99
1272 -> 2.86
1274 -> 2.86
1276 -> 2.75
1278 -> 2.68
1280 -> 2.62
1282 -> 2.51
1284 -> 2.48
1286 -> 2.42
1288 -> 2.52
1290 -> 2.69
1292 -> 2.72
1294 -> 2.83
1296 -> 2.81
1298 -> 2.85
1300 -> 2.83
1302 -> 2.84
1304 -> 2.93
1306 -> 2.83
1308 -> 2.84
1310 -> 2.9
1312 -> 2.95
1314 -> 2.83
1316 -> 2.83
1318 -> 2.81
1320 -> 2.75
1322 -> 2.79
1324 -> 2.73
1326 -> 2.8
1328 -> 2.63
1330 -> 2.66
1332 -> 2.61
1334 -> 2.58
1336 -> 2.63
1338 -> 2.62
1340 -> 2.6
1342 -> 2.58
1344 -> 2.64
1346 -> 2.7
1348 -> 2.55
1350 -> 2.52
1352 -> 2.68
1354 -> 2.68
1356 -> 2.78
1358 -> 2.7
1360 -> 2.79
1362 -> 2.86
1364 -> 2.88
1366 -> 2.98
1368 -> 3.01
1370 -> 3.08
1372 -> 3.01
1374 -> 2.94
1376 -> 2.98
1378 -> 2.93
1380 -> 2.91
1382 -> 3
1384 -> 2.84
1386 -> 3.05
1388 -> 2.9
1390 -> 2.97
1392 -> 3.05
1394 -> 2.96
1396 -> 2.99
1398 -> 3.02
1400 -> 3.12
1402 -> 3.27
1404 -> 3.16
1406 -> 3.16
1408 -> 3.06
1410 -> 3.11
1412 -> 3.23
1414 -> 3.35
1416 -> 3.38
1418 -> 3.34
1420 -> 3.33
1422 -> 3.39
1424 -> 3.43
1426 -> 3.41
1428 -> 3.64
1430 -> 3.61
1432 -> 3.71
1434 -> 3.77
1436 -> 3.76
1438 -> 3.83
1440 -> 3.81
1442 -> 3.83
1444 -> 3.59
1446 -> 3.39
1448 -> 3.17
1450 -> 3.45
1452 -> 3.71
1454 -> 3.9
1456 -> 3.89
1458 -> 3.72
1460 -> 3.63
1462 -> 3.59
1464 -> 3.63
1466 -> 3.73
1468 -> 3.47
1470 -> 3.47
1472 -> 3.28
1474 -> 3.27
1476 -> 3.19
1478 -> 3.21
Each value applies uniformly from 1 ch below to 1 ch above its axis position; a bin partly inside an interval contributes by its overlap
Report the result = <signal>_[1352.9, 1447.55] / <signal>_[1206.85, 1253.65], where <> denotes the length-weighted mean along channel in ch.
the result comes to 1.24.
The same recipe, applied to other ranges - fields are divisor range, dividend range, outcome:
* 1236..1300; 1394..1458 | 1.32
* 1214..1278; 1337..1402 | 1.07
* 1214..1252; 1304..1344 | 1.08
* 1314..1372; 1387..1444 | 1.22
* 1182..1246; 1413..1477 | 1.30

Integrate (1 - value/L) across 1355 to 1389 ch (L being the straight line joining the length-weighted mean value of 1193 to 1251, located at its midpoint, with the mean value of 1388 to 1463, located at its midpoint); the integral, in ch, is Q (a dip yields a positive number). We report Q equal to 3.1 ch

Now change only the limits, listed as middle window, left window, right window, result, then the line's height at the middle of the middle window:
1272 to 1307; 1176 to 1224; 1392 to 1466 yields 4.0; 3.07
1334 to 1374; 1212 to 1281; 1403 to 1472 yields 5.0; 3.14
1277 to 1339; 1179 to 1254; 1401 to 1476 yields 5.9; 3.01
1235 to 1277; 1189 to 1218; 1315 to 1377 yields 2.7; 2.77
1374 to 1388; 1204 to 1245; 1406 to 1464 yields 1.6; 3.32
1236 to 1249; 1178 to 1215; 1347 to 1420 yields 3.3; 2.87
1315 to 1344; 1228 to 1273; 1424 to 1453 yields 3.3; 3.04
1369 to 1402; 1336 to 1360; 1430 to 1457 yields 0.6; 3.05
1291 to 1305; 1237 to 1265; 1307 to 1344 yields -1.1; 2.62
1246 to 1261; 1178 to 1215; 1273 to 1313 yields 1.8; 2.78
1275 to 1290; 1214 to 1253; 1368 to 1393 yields 0.6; 2.68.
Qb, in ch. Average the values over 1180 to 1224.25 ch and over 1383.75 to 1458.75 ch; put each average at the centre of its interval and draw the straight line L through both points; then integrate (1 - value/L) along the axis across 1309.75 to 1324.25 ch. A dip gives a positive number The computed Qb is 1.3 ch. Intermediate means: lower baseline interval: 2.81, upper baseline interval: 3.38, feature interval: 2.82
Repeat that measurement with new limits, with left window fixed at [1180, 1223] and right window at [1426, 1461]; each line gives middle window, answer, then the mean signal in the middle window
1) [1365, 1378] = 1.6 ch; 2.99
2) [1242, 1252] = 3.5 ch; 1.93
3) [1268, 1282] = 1.3 ch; 2.79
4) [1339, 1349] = 2.1 ch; 2.61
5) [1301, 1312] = 1.0 ch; 2.88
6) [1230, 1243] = 1.2 ch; 2.66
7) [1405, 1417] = 1.1 ch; 3.21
